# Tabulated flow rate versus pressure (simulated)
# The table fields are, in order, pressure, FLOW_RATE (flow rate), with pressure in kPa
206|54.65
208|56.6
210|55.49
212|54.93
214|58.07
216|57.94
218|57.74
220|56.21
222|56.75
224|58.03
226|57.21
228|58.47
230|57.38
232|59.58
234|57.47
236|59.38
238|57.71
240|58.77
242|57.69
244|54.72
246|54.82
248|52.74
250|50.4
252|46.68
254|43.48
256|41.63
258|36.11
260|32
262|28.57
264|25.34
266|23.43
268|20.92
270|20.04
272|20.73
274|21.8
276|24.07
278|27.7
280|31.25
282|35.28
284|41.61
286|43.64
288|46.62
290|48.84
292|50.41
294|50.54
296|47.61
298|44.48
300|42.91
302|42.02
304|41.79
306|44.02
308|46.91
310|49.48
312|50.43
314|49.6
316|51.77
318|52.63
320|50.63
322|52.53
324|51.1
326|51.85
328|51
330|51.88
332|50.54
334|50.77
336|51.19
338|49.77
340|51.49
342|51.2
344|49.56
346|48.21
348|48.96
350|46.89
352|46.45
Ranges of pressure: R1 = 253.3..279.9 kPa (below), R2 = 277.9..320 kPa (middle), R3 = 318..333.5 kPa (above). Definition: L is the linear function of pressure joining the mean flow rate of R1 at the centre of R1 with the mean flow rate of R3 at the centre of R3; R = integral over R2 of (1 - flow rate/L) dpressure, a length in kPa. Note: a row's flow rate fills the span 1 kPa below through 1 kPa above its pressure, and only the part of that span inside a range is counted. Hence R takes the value -4.7 kPa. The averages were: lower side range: 28.1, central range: 45.2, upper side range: 51.4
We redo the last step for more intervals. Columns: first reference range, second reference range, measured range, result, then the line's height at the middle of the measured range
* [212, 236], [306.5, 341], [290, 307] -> 2.21 kPa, 52.5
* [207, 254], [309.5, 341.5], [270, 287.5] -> 7.48 kPa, 53.5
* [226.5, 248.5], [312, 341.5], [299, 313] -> 1.92 kPa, 52.6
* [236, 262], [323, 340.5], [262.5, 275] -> 6.82 kPa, 49.1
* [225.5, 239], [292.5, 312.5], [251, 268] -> 6.28 kPa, 53.5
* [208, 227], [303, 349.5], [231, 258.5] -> 1.34 kPa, 55.1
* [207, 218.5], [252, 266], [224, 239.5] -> -3.47 kPa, 47.7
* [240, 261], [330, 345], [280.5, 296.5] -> 1.28 kPa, 49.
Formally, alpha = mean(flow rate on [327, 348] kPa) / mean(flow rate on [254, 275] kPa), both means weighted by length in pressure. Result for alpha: 1.8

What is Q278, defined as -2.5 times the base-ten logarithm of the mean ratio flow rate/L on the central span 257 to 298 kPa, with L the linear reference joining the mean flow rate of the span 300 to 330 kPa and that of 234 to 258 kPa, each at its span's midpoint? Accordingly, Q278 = 0.426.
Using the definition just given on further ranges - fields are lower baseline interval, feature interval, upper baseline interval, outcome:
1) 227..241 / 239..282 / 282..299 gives 0.40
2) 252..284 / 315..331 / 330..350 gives -0.14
